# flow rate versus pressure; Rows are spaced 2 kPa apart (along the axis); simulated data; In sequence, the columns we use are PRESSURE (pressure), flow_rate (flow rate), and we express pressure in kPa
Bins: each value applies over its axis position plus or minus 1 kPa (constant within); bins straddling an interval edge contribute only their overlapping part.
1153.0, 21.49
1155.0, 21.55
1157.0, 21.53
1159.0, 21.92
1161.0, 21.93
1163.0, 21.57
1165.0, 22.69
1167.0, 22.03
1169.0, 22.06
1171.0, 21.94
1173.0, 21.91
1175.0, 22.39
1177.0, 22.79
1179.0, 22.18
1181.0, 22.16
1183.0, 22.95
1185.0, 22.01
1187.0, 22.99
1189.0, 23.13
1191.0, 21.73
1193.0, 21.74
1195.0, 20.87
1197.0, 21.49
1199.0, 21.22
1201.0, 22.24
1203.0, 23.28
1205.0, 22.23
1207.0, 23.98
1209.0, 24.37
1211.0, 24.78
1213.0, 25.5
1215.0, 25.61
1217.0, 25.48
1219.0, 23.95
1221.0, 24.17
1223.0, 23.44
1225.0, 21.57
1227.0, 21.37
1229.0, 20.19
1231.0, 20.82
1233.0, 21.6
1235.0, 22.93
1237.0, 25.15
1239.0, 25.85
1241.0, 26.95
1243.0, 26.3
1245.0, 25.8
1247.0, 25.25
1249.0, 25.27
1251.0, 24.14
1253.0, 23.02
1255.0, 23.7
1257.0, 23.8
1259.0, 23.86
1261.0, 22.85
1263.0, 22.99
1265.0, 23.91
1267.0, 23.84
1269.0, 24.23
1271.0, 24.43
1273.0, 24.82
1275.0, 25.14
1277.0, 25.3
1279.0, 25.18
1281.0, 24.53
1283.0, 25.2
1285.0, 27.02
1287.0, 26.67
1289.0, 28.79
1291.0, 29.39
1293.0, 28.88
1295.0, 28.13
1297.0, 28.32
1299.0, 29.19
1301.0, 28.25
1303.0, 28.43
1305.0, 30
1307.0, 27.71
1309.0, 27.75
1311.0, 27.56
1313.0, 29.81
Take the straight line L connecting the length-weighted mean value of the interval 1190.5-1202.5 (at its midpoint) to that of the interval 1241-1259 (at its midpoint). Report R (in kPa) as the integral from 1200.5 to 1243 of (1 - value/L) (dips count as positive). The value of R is -1.11 kPa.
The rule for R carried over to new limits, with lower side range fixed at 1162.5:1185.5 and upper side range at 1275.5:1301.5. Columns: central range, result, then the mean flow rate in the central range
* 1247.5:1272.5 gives 2.02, 23.9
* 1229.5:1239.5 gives 0.77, 23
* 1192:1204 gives 0.77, 21.8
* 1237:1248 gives -0.32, 25.9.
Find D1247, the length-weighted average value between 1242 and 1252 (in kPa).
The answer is 25.4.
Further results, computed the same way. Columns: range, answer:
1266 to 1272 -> 24.2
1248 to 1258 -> 24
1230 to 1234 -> 21.2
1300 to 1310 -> 28.4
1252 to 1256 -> 23.4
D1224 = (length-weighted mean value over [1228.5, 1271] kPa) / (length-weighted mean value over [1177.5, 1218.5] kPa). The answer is 1.0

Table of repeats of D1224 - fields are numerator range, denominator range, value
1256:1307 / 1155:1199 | 1.19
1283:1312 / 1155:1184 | 1.27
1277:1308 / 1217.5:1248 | 1.17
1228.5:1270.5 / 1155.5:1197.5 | 1.09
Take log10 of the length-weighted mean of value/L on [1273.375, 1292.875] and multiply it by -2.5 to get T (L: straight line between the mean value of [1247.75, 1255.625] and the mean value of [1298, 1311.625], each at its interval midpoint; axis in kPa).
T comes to 0.01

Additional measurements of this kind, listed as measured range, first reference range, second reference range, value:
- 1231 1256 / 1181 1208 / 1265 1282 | -0.03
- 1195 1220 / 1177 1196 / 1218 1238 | -0.06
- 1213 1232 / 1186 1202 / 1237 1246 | 0.06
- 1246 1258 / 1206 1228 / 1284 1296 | 0.08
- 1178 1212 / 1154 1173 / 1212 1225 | 0.04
